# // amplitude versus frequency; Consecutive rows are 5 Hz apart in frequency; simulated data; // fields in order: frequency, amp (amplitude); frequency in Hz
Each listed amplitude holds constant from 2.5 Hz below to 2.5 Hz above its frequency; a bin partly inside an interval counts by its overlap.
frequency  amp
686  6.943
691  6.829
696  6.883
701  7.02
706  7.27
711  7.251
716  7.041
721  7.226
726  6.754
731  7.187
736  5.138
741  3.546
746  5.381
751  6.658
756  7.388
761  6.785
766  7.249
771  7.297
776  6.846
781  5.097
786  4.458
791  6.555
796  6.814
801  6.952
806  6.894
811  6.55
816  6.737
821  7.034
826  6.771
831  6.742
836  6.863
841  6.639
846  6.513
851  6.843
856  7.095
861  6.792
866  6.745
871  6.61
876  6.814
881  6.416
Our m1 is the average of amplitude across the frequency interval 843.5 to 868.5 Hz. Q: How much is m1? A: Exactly 6.8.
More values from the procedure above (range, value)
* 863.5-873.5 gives 6.68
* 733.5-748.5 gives 4.69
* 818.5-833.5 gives 6.85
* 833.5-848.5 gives 6.67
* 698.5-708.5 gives 7.14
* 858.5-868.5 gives 6.77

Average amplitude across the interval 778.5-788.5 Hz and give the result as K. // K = 4.78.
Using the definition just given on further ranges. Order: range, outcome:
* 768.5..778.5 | 7.07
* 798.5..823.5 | 6.83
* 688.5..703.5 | 6.91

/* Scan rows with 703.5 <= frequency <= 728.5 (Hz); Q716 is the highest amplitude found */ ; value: 7.27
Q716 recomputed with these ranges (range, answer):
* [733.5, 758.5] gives 7.388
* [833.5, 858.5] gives 7.095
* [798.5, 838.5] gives 7.034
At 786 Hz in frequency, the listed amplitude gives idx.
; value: 4.458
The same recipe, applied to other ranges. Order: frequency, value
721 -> 7.226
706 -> 7.27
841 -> 6.639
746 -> 5.381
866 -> 6.745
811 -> 6.55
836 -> 6.863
